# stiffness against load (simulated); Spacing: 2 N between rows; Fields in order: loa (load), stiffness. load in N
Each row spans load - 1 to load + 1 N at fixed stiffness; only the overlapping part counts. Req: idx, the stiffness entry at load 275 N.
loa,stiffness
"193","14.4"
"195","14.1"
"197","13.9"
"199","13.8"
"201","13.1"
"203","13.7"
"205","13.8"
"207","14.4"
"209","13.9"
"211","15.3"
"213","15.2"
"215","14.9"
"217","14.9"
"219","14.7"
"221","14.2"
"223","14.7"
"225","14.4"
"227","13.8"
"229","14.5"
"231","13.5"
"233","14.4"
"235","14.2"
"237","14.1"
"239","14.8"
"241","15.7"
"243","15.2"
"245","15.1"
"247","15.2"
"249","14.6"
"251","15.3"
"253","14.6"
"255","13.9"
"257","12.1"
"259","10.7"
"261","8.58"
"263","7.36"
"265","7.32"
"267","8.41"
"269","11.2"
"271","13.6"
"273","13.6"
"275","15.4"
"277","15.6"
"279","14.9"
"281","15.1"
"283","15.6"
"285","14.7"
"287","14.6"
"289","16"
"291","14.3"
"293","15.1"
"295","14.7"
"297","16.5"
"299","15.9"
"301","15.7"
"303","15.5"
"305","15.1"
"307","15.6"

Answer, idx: 15.4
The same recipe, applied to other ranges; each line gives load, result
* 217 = 14.9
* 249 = 14.6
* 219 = 14.7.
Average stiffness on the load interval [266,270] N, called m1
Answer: 9.8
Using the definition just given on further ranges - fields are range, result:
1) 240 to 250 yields 15.2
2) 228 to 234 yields 14.1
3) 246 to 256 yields 14.7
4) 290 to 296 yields 14.7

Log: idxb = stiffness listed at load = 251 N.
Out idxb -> 15.3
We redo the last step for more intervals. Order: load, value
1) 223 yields 14.7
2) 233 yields 14.4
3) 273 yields 13.6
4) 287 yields 14.6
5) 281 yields 15.1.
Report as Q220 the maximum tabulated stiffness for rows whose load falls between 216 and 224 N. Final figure 14.9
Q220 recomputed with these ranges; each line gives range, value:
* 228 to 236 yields 14.5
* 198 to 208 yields 14.4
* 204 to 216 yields 15.3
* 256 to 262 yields 12.1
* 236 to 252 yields 15.7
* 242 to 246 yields 15.2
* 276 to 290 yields 16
